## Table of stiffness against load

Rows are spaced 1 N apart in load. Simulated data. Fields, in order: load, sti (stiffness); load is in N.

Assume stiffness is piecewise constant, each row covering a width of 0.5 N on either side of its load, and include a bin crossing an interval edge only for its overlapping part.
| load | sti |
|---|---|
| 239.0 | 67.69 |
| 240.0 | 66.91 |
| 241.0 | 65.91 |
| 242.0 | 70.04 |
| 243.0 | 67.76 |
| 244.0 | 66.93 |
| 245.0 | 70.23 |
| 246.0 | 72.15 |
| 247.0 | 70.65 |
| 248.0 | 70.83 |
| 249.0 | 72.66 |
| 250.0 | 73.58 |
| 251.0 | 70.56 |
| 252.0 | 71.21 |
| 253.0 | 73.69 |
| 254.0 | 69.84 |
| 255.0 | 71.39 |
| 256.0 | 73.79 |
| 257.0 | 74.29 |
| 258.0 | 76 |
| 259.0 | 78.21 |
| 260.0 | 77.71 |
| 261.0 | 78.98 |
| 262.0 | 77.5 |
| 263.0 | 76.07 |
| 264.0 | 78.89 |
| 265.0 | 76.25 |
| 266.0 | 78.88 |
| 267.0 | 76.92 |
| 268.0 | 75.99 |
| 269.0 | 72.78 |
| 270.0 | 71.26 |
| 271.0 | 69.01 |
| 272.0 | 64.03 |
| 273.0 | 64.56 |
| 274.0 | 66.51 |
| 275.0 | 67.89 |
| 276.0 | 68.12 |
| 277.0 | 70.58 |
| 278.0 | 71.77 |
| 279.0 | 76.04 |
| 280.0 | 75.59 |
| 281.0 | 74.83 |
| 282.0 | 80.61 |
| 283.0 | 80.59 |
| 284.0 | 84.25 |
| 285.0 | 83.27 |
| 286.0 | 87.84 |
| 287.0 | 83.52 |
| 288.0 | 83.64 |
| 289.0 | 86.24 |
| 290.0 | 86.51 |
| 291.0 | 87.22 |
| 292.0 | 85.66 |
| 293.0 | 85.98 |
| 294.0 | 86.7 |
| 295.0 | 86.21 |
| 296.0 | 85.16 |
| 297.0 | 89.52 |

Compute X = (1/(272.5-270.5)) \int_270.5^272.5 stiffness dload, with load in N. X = 66.5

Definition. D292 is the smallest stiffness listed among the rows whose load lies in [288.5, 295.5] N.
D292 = 85.66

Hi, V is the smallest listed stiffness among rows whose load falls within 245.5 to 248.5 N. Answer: 70.65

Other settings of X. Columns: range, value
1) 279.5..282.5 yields 77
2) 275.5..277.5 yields 69.3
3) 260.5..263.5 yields 77.5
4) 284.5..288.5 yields 84.6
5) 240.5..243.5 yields 67.9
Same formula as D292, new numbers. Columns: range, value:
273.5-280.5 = 66.51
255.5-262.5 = 73.79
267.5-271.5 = 69.01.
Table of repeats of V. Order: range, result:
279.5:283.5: 74.83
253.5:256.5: 69.84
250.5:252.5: 70.56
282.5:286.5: 80.59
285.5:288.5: 83.52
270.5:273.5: 64.03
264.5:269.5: 72.78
